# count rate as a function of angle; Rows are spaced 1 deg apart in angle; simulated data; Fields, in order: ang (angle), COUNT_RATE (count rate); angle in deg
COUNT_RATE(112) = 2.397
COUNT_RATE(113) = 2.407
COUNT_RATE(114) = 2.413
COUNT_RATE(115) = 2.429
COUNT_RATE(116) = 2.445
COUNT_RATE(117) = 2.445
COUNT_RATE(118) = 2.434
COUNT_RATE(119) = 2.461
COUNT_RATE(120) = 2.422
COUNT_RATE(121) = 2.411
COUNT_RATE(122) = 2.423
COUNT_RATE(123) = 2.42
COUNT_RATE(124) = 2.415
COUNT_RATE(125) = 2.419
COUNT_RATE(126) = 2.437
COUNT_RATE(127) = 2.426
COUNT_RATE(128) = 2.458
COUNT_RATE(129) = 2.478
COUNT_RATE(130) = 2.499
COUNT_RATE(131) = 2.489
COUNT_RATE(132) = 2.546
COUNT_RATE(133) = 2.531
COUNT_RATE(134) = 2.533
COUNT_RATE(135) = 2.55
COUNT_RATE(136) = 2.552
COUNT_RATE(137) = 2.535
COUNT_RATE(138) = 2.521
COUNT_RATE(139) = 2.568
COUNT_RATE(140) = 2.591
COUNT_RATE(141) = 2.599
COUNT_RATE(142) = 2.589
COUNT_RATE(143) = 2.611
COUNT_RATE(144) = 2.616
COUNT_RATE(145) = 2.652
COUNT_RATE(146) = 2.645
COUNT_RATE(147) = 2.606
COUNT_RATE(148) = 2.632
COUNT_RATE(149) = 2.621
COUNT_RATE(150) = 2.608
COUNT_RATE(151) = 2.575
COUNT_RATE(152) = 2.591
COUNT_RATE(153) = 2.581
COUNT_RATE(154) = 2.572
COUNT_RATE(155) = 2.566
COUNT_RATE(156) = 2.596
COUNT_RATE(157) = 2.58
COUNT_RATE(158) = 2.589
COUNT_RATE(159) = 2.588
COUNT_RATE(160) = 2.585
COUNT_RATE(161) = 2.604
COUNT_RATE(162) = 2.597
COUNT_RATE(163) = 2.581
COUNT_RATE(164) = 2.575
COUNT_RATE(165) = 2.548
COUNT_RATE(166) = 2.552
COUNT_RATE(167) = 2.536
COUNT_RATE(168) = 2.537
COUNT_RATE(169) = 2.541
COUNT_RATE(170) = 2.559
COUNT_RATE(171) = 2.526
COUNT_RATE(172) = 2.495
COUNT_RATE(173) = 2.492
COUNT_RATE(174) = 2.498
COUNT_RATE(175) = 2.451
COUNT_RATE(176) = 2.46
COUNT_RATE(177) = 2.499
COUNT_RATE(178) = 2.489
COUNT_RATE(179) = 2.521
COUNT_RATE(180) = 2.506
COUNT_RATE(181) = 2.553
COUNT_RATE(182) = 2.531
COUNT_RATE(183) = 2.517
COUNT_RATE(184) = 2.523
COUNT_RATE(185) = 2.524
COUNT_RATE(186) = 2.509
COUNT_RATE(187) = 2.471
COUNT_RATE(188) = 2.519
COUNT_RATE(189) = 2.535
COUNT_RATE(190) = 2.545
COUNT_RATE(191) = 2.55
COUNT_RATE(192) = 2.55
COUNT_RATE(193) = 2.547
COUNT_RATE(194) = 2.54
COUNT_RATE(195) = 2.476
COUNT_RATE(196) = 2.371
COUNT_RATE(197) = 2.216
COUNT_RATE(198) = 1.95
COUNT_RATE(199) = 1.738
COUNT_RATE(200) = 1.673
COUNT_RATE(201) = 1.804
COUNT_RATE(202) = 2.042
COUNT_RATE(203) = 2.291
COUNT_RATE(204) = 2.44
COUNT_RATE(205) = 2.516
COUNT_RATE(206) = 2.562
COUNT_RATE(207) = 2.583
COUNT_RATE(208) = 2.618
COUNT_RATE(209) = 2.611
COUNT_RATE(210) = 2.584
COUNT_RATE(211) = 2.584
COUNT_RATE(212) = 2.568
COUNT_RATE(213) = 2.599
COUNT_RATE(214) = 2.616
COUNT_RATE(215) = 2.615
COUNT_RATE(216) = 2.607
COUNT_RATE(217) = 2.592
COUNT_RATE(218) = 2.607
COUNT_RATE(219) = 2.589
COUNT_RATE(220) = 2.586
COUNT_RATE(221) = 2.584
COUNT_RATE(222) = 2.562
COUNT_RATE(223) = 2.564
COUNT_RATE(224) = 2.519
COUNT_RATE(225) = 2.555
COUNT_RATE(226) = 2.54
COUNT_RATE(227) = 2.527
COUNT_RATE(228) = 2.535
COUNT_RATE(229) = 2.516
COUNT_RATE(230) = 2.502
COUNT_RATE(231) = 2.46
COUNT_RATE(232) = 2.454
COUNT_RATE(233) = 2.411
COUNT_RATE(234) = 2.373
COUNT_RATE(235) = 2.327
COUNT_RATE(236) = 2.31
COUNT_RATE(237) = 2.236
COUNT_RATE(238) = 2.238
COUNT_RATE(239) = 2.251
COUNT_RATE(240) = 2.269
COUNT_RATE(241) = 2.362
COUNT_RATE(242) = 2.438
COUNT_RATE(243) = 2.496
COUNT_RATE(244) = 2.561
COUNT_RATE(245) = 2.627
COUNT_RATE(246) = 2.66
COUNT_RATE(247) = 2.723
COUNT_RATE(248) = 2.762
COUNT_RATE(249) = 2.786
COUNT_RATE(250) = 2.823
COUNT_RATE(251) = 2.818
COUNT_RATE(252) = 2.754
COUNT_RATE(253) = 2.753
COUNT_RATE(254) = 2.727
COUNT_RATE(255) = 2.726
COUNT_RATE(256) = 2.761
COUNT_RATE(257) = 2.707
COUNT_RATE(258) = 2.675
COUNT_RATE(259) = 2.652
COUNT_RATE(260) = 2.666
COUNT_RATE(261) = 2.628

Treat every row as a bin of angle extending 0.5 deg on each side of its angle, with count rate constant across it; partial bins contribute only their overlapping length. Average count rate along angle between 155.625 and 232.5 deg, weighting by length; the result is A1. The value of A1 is 2.49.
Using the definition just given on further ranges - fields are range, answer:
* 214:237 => 2.51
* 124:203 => 2.49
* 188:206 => 2.3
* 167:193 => 2.52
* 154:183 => 2.54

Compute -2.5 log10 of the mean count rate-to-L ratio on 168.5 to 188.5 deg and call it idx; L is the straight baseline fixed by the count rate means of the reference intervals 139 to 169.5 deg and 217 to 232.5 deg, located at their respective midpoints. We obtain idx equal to 0.03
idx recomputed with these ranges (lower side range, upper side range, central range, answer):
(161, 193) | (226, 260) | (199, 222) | 0.04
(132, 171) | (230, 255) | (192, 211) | 0.10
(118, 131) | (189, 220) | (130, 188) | -0.05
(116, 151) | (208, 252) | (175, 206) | 0.06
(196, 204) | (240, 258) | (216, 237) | -0.06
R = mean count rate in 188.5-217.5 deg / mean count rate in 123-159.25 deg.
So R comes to 0.9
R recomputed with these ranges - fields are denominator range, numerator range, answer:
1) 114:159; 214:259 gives 1.01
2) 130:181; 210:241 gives 0.97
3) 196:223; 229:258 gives 1.06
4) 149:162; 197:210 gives 0.87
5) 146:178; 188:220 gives 0.95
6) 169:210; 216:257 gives 1.05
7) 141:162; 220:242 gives 0.94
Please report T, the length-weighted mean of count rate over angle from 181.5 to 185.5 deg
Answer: 2.52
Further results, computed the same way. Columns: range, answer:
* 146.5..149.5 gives 2.62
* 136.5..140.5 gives 2.55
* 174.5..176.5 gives 2.46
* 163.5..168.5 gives 2.55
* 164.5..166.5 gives 2.55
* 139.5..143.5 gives 2.6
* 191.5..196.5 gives 2.5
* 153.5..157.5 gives 2.58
